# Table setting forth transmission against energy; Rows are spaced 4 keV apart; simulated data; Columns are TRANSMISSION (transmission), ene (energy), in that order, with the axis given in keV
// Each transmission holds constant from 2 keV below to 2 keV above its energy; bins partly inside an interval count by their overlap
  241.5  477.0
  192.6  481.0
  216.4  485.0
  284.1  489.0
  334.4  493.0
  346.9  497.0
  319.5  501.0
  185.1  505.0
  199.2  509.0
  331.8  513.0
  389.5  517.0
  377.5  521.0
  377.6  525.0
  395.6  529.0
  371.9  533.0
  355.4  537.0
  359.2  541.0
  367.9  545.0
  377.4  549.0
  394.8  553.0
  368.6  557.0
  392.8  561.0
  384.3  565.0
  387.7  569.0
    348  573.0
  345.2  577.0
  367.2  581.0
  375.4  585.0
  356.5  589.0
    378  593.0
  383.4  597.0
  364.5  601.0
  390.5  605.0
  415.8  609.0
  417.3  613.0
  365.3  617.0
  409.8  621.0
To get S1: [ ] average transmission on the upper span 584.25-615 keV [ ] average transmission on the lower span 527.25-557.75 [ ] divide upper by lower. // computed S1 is 1.0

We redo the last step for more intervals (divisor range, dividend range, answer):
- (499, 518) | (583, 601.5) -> 1.33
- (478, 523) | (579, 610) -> 1.31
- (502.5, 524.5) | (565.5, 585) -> 1.21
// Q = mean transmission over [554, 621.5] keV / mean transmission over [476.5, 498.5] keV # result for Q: 1.4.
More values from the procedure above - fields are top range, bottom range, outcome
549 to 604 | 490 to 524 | 1.20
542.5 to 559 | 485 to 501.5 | 1.22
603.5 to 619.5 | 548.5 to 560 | 1.04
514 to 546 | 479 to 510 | 1.43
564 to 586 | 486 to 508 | 1.28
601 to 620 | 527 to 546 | 1.07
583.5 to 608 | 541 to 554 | 1.00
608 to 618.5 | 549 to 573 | 1.05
